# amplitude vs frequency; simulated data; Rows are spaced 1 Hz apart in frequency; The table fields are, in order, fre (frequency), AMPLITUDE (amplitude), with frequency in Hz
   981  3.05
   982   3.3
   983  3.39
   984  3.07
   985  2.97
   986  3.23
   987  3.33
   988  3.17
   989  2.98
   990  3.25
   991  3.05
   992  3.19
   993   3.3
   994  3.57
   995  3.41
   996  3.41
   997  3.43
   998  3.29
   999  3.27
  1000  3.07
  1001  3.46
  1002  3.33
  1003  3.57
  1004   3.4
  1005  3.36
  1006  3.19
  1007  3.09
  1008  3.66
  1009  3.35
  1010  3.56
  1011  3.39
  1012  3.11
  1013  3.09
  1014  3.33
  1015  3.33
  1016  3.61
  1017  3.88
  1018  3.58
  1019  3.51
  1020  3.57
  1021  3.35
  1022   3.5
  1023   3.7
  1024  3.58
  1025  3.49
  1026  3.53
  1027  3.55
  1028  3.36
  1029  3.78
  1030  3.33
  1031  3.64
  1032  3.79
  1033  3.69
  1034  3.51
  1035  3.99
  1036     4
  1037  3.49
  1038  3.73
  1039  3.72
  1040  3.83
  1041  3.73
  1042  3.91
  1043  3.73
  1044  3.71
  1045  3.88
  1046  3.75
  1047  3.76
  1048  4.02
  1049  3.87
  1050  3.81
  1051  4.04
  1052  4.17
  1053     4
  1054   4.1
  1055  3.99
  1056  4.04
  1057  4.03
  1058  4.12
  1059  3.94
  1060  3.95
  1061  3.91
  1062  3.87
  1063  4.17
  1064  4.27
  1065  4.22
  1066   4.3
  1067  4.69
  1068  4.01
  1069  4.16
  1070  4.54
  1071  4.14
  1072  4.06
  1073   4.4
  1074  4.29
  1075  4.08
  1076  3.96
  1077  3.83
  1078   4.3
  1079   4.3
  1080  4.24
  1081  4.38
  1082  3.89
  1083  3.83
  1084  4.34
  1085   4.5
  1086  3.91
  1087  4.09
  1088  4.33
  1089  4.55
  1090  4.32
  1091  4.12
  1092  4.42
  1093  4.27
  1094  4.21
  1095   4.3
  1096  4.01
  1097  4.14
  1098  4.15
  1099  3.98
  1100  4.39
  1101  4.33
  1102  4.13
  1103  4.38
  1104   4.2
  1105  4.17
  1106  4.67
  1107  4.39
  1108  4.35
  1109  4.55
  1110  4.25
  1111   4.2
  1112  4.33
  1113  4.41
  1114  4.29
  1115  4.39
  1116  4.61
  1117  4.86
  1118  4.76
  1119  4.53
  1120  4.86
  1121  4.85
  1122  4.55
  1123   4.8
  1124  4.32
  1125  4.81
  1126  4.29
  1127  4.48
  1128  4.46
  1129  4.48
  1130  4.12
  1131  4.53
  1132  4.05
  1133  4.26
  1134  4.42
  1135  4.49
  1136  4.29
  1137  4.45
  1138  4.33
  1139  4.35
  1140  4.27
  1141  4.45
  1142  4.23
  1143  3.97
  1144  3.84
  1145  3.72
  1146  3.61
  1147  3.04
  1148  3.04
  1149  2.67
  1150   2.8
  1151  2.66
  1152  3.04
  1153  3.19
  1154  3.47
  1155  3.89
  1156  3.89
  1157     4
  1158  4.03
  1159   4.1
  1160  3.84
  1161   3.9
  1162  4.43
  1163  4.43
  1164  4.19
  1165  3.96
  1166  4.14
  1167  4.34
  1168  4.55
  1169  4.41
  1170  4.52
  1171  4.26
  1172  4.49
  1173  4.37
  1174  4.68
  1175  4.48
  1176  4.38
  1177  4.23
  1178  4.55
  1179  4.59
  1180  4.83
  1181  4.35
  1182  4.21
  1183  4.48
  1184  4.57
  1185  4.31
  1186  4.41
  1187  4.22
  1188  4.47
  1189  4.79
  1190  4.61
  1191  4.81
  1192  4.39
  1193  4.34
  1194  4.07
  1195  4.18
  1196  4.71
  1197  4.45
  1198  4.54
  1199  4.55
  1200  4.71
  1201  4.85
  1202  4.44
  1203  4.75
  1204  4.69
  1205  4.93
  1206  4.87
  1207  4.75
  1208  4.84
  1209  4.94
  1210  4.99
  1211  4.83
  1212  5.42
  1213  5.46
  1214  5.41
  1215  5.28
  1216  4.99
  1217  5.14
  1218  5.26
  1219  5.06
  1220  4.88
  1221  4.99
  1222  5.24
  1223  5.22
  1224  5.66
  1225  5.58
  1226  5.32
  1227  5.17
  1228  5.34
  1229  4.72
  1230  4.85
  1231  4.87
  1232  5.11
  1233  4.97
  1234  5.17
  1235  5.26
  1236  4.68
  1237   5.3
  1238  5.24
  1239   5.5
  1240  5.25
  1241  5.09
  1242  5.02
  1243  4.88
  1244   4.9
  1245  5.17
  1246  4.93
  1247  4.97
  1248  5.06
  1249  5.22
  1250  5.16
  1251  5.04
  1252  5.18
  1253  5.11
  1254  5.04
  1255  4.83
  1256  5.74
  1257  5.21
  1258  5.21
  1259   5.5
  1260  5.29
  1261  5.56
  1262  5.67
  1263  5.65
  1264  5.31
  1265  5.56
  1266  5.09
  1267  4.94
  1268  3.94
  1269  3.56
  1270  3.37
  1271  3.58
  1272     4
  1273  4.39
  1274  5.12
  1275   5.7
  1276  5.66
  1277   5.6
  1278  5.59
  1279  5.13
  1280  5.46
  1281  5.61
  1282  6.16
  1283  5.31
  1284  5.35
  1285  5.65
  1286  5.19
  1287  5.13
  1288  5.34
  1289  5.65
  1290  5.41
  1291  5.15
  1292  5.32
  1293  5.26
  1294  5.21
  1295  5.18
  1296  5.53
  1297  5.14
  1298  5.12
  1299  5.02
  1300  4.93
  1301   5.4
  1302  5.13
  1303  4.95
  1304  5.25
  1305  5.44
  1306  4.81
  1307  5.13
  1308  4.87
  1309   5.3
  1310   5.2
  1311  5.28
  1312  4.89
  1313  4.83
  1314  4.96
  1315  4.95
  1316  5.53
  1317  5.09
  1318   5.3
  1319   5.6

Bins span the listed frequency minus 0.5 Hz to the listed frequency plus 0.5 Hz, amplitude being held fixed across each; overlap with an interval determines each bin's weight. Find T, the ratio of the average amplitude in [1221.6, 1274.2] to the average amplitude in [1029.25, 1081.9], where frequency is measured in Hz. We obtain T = 1.26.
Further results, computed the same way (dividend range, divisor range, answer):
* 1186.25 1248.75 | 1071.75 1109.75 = 1.17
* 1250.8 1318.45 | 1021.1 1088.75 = 1.30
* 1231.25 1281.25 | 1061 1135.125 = 1.17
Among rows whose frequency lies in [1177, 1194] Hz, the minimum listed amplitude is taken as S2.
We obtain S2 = 4.07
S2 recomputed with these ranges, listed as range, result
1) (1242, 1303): 3.37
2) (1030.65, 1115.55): 3.49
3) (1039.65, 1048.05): 3.71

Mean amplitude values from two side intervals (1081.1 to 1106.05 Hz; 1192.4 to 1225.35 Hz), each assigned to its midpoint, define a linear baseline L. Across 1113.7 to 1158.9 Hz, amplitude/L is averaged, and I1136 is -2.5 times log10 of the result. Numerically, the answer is 0.09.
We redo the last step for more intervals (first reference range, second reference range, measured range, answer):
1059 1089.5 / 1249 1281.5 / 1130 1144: 0.04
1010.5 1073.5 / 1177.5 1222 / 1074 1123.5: -0.04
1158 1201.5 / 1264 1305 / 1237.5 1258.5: -0.06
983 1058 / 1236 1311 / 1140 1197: 0.09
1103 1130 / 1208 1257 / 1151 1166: 0.22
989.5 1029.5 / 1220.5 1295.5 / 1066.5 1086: -0.09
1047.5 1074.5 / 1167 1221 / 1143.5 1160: 0.29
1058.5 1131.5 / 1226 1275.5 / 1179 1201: 0.06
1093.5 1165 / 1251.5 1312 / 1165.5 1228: -0.03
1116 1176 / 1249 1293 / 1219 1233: -0.08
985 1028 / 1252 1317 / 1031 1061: -0.07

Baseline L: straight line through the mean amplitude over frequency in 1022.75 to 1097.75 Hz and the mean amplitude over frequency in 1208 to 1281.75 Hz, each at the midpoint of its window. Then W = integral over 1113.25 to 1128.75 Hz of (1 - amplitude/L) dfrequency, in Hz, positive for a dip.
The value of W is -0.8 Hz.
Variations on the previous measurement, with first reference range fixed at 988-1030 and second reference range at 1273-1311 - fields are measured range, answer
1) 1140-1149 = 1.2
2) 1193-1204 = 0.3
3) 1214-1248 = -1.7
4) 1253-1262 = -0.4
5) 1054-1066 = -1.0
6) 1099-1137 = -2.8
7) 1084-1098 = -1.1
